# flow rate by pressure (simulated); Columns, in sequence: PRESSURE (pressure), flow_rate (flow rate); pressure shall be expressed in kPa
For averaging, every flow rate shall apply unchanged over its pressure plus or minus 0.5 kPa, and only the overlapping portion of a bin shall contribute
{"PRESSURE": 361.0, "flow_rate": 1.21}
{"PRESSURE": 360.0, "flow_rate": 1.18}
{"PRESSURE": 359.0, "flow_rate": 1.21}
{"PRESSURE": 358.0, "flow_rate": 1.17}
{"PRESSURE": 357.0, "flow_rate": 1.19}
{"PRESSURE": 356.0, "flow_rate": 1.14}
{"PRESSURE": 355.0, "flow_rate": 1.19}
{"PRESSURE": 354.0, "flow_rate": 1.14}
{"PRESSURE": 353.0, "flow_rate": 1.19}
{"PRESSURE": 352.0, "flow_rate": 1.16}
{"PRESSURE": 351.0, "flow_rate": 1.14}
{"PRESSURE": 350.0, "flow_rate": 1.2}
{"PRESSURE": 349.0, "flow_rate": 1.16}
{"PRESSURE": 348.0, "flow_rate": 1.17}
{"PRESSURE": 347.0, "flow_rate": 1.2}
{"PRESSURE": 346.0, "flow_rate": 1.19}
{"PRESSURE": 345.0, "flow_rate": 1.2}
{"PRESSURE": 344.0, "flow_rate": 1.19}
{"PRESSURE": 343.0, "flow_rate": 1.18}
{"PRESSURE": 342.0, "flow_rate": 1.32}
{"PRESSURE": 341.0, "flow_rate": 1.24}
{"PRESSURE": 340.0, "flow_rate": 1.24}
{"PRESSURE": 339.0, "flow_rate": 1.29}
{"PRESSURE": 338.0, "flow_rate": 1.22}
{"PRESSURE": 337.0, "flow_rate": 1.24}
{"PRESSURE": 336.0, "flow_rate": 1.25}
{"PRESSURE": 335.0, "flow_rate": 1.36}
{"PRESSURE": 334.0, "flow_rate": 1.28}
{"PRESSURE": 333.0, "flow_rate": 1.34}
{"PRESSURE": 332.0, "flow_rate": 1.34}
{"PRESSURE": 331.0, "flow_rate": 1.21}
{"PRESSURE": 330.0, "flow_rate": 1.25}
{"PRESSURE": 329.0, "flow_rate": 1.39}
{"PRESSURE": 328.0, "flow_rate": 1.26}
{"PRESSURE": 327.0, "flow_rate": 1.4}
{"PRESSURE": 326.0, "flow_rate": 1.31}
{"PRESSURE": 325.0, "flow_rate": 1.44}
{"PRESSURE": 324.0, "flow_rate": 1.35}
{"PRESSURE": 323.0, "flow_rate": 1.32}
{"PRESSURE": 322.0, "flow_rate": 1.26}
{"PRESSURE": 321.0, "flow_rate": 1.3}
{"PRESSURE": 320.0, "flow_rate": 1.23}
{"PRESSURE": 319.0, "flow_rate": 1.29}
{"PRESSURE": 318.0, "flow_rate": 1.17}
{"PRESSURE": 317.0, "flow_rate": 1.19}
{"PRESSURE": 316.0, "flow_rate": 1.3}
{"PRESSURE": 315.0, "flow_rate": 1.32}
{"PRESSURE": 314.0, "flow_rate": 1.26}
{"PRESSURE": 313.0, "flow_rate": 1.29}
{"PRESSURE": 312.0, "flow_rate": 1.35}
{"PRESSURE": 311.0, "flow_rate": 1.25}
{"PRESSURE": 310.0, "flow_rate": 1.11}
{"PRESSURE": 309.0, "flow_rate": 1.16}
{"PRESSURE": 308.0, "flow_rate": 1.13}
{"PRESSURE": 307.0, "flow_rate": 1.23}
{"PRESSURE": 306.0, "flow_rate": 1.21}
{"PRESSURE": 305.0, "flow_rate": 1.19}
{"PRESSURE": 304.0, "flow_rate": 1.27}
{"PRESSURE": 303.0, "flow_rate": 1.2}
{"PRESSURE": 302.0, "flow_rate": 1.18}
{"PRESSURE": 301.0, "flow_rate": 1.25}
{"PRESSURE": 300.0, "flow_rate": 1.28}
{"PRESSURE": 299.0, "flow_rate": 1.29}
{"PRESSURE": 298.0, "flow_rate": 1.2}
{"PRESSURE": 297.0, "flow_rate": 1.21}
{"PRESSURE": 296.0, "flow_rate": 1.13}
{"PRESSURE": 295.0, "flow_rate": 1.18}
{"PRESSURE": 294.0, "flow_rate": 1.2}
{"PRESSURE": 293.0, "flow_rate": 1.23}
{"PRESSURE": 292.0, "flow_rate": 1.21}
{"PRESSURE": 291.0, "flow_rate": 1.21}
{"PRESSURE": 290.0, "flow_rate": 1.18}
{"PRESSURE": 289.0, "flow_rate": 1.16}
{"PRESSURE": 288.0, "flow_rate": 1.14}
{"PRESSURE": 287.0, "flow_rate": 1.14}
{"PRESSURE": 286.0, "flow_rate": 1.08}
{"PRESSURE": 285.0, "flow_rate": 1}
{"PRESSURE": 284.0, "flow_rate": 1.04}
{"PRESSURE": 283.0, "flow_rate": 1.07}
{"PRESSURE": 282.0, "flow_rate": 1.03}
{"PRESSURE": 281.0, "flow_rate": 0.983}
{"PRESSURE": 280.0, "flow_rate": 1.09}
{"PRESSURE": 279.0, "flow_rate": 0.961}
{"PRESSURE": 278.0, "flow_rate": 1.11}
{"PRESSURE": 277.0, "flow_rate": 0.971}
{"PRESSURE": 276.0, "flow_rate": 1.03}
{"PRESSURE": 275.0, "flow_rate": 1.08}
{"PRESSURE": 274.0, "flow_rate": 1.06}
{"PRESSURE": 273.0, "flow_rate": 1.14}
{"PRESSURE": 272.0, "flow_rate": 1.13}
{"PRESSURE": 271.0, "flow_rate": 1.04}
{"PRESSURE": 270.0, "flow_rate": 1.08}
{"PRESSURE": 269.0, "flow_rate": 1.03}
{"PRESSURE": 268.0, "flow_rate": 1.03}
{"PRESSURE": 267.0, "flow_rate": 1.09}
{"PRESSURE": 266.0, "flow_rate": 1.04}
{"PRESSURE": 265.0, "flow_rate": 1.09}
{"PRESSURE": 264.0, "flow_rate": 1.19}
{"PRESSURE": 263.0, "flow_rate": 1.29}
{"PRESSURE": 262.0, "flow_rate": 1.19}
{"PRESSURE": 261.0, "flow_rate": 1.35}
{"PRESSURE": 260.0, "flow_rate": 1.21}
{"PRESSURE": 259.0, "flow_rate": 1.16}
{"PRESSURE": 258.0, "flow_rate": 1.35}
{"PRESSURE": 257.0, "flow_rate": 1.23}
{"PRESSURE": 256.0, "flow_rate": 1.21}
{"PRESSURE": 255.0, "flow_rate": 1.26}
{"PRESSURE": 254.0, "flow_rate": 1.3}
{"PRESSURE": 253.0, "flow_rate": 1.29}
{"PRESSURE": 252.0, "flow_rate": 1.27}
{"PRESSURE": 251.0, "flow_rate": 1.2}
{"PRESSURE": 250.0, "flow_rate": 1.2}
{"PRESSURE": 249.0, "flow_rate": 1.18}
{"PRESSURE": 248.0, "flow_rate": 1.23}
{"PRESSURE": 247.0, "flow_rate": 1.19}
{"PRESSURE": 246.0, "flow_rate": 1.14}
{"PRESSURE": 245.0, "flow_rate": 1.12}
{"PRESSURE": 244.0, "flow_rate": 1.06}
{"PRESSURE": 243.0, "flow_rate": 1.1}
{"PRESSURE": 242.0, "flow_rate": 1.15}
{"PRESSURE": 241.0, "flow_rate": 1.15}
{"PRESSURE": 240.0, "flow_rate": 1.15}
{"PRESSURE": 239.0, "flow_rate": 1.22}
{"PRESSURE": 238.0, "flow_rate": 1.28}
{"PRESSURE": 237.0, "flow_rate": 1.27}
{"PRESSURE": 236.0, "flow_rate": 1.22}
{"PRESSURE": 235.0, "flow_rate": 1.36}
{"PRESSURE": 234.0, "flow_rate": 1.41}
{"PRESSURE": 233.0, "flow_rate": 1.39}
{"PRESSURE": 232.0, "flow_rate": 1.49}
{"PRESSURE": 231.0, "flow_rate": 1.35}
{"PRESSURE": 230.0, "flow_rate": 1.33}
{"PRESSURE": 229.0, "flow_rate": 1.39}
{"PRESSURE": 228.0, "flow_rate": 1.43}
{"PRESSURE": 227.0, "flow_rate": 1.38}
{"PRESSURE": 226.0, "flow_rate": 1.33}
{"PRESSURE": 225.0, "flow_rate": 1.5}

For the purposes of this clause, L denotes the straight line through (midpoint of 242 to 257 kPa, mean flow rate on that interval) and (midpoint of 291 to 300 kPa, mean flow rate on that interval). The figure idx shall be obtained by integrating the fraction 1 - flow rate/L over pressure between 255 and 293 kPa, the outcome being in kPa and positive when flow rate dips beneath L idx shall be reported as 2.6 kPa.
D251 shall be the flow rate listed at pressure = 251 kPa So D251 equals 1.2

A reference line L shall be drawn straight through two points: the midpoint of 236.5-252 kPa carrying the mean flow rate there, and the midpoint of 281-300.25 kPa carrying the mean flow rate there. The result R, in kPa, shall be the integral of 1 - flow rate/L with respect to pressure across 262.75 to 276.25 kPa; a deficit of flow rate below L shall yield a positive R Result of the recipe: 0.8 kPa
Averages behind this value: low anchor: 1.18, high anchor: 1.15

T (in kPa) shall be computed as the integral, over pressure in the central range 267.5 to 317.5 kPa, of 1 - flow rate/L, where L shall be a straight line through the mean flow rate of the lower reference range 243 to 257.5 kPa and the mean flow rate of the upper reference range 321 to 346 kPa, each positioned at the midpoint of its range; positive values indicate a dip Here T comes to 3.7 kPa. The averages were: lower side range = 1.2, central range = 1.15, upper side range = 1.28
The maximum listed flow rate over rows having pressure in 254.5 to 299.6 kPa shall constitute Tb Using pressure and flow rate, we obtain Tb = 1.35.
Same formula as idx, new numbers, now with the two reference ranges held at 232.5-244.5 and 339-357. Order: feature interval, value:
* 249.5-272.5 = 0.7 kPa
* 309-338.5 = -2.0 kPa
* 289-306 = 0.0 kPa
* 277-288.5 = 1.5 kPa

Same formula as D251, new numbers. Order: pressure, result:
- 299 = 1.29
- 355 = 1.19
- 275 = 1.08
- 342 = 1.32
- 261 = 1.35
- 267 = 1.09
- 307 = 1.23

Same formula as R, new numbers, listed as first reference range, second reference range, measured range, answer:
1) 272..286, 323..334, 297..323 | -0.3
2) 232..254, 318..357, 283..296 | 1.0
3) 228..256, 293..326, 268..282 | 2.2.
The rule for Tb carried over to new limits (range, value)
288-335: 1.44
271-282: 1.14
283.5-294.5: 1.23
